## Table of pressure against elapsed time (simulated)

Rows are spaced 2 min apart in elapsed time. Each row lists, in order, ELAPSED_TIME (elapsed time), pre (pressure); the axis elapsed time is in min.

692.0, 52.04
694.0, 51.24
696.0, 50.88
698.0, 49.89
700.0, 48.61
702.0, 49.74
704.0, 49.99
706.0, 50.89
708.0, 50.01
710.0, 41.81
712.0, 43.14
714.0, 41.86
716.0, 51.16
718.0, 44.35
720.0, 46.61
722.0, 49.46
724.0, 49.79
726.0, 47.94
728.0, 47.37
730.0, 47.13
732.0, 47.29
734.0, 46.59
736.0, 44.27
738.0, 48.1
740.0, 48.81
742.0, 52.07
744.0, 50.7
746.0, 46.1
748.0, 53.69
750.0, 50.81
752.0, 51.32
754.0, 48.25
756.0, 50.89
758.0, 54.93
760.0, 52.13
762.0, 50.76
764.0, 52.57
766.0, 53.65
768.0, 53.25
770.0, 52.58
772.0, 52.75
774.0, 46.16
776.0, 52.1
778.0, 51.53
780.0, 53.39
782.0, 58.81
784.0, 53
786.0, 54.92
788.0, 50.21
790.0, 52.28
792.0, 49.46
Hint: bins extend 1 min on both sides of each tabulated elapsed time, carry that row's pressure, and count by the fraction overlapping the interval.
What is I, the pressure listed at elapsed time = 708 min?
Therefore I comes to 50.01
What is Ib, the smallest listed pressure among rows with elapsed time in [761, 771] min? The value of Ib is 50.76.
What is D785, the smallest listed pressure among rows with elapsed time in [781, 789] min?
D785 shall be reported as 50.21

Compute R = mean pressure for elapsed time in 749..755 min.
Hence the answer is 50.1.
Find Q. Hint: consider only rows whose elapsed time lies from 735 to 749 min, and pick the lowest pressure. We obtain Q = 44.27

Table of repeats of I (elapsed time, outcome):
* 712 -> 43.14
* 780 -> 53.39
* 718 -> 44.35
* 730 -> 47.13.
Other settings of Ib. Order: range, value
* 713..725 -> 41.86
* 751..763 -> 48.25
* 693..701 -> 48.61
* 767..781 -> 46.16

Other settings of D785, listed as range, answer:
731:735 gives 46.59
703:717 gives 41.81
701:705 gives 49.74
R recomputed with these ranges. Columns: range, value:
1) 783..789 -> 52.7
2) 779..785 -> 55.1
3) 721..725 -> 49.6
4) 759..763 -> 51.4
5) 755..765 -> 52.3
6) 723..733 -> 47.9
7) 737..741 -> 48.5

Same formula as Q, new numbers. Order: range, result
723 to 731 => 47.13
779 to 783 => 53.39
